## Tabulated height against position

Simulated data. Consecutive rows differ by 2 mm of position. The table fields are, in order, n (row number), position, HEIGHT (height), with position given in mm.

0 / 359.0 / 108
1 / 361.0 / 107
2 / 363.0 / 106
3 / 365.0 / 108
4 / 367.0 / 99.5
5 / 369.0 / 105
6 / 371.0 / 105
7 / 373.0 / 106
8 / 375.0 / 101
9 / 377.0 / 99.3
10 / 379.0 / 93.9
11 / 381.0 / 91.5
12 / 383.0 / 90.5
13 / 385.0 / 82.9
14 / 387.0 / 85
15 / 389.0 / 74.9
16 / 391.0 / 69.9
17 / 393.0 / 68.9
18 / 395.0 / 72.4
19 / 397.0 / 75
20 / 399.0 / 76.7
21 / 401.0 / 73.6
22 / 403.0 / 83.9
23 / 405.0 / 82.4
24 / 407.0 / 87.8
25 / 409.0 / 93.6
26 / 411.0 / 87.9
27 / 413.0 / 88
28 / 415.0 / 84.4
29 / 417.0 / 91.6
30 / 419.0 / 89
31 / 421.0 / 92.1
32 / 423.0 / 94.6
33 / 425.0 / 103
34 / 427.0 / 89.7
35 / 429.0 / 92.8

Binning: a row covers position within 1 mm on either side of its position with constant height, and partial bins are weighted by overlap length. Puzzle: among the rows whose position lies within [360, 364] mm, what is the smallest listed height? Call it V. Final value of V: 106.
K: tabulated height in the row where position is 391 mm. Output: 69.9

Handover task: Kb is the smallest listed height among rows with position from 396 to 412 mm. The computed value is 73.6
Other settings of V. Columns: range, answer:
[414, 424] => 84.4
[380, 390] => 74.9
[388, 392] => 69.9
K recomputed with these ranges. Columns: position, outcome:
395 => 72.4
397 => 75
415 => 84.4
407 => 87.8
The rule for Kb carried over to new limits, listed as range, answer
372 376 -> 101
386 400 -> 68.9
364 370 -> 99.5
